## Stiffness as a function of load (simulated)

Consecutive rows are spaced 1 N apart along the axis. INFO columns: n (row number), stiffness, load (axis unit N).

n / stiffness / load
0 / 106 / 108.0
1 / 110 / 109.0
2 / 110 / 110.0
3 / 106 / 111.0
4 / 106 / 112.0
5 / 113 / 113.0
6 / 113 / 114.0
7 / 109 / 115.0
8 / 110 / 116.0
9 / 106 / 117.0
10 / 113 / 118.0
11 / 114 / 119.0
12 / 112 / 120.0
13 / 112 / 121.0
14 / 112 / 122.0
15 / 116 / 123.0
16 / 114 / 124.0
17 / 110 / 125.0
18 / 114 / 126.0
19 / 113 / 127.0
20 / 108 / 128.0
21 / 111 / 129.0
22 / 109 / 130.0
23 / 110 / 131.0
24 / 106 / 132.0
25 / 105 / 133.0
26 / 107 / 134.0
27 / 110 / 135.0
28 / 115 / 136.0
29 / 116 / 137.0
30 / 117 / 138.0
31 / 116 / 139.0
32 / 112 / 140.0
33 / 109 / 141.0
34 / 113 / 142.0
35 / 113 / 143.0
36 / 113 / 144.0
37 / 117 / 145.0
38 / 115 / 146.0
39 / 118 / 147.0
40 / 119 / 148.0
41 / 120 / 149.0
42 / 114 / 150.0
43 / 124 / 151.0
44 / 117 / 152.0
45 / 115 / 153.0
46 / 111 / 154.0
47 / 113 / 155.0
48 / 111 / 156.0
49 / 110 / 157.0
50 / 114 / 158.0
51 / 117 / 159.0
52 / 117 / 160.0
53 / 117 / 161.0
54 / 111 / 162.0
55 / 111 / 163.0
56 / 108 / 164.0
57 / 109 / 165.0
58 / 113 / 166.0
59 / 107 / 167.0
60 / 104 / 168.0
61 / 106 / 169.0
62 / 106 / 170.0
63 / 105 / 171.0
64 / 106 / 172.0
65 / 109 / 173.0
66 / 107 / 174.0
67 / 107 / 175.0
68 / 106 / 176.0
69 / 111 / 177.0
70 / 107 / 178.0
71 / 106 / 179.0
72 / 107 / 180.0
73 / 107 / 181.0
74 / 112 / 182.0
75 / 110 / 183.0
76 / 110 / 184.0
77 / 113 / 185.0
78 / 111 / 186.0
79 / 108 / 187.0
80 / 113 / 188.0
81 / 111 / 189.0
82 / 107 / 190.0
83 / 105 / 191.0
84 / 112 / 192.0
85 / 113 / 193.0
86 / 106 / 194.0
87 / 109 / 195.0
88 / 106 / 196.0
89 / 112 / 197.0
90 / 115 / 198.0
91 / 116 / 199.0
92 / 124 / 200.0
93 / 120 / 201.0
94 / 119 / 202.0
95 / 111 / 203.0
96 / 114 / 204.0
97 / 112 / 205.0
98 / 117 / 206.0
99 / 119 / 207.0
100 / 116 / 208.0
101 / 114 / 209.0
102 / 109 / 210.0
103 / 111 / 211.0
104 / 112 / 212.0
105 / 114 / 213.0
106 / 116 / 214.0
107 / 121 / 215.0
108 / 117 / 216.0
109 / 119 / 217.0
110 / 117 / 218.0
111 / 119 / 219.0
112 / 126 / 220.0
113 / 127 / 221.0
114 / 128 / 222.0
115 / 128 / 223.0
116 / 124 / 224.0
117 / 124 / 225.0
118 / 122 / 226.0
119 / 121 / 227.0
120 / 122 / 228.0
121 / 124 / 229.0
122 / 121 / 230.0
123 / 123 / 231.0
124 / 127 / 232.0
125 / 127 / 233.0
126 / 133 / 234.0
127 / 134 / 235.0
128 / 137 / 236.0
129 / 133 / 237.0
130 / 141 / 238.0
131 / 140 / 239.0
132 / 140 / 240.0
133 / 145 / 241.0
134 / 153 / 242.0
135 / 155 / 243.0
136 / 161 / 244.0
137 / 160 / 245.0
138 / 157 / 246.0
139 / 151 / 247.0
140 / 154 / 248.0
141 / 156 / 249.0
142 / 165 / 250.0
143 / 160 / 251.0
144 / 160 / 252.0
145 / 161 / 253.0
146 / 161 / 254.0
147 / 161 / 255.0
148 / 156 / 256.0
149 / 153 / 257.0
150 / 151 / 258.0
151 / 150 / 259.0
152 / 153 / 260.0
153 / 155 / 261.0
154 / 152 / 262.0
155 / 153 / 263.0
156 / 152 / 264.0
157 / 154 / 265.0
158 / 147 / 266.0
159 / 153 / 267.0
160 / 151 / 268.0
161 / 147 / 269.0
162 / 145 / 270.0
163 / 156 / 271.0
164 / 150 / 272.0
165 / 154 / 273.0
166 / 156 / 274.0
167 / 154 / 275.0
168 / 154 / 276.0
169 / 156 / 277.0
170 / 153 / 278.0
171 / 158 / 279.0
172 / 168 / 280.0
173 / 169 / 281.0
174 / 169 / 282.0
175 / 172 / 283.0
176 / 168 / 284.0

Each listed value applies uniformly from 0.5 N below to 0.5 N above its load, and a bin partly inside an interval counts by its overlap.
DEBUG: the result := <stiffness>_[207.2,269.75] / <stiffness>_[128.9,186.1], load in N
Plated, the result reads 1.24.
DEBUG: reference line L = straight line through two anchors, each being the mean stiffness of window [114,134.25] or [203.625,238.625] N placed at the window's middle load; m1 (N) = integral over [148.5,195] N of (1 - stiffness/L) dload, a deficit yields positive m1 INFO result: 2.3 N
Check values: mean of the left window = 111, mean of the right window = 122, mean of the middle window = 111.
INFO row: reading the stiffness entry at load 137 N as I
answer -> 116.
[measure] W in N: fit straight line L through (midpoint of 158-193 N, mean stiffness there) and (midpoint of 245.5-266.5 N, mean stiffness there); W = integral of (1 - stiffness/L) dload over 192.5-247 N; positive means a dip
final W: 4.0 N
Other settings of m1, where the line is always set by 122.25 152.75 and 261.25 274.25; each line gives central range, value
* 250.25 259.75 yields -0.60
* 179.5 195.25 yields 2.26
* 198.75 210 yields 1.41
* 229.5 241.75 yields 0.72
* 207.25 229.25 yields 2.81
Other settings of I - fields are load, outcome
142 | 113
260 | 153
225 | 124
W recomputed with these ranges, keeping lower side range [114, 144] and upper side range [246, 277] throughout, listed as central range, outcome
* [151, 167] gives 1.1 N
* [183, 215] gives 5.1 N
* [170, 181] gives 1.7 N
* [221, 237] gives 1.9 N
